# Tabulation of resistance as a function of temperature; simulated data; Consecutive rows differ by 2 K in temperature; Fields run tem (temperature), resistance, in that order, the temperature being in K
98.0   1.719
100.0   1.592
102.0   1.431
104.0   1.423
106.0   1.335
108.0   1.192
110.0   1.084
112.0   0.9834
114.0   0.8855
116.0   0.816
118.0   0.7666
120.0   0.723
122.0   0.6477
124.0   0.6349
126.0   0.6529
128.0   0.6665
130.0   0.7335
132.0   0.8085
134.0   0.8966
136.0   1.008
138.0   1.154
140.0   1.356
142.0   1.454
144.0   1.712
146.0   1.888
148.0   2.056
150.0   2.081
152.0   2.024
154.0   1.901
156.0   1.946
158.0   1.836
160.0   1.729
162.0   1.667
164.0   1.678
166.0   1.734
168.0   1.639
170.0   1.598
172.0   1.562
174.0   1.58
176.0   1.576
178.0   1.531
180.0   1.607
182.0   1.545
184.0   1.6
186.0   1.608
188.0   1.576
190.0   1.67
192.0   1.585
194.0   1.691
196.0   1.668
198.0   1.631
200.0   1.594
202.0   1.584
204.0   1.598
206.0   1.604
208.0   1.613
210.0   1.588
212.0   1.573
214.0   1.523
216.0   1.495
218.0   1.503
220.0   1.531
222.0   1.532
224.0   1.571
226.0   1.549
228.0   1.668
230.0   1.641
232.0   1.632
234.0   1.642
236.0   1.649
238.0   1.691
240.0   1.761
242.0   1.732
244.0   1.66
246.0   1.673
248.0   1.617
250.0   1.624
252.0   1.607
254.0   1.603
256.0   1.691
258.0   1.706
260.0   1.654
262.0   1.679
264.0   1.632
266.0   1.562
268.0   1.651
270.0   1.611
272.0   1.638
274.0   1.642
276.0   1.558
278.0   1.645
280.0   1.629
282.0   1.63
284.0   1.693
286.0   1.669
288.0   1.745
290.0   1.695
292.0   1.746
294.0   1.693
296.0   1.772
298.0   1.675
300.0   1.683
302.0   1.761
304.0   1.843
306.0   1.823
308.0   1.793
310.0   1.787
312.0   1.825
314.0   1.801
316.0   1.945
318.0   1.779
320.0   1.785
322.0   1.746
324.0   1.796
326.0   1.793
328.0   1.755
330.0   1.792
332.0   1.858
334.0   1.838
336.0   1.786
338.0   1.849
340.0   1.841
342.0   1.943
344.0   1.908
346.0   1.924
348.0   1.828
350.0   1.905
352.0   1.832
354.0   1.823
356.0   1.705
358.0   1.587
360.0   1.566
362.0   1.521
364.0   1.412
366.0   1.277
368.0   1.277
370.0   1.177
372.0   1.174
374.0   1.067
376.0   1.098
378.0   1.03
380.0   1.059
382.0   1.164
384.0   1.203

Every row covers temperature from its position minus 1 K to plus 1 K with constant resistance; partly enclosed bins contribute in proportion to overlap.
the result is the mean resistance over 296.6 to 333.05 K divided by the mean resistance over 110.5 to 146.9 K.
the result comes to 1.8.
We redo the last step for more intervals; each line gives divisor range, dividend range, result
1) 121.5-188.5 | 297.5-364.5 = 1.22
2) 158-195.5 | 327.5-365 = 1.09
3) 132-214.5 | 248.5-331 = 1.06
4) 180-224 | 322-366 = 1.11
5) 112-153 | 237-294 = 1.45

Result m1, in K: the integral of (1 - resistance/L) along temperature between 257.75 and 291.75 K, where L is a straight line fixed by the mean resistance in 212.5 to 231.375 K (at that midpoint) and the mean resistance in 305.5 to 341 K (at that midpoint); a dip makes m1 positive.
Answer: 0.8 K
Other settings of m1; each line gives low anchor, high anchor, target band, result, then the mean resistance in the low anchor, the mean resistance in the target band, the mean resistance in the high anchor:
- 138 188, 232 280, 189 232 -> 1.99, 1.69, 1.59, 1.65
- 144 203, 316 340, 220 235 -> 1.20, 1.7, 1.6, 1.81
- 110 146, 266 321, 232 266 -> -3.24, 0.966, 1.66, 1.72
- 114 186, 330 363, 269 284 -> 0.22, 1.39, 1.63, 1.79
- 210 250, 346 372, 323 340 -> -2.45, 1.61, 1.81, 1.57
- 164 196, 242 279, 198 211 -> 0.16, 1.61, 1.6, 1.64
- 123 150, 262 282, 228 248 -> -2.10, 1.19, 1.67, 1.62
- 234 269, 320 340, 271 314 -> 0.50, 1.66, 1.71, 1.8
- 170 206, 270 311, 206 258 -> 0.91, 1.6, 1.62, 1.7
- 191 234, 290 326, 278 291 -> 0.43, 1.59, 1.67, 1.78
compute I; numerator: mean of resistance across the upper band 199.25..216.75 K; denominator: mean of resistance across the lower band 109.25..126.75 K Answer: 2.0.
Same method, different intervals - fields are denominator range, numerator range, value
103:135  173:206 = 1.80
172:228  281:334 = 1.12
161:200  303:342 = 1.12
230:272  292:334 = 1.08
